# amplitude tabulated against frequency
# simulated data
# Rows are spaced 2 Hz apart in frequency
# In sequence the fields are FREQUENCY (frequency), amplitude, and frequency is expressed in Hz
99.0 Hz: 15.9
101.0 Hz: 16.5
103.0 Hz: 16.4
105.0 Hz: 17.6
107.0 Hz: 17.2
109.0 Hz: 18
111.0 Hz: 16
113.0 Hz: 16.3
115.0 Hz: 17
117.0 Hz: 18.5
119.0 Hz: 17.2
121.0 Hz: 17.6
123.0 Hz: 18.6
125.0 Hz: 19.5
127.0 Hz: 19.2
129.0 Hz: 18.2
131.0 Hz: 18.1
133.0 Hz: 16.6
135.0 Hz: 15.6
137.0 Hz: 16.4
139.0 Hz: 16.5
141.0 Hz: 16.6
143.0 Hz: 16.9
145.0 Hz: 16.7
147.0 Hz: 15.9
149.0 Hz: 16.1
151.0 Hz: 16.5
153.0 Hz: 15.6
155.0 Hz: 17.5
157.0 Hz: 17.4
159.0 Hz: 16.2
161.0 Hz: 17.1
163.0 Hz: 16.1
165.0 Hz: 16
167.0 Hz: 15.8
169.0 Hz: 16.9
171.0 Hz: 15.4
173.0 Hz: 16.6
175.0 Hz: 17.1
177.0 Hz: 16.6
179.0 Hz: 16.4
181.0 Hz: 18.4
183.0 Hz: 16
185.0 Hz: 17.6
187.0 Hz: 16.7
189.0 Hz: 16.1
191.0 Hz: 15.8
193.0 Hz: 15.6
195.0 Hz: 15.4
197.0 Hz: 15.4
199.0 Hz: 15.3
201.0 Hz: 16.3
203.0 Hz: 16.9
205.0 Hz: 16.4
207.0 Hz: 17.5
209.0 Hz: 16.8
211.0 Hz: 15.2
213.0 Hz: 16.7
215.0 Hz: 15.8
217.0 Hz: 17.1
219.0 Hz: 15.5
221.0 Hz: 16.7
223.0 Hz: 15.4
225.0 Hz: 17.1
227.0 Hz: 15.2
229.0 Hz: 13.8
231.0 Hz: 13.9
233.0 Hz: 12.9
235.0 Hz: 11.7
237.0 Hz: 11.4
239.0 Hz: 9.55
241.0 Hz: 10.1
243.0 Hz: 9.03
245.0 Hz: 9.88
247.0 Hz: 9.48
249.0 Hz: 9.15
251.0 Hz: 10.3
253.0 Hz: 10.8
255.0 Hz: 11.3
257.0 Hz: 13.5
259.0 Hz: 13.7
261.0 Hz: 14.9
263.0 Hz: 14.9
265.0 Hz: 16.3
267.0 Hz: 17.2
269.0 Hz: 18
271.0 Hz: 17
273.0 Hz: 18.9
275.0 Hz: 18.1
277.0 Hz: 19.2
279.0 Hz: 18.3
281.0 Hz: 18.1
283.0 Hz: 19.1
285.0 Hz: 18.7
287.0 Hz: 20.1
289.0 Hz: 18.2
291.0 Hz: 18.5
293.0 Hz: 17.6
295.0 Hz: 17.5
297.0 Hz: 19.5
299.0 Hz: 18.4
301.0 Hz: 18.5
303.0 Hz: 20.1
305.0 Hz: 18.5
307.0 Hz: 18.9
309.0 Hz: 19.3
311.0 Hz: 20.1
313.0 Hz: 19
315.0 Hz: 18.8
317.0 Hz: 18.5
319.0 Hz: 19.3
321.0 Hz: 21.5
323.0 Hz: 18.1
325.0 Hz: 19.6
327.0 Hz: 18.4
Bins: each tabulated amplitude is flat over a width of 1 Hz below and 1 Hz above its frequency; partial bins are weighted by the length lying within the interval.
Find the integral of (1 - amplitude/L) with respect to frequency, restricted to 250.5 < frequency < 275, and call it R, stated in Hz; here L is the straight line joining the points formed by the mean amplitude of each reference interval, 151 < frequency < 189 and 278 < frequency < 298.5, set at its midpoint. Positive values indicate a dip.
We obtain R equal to 4.3 Hz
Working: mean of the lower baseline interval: 16.6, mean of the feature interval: 15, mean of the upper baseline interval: 18.6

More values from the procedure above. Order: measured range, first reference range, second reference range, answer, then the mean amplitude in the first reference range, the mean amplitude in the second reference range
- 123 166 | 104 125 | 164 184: 0.20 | 17.5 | 16.5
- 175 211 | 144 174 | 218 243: -3.46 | 16.4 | 13.4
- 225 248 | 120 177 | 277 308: 7.92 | 16.9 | 18.7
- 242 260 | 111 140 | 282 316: 7.49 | 17.5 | 18.9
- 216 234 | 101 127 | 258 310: 2.56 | 17.5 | 18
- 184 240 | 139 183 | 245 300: 3.37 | 16.5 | 16.1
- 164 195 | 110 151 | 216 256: -2.98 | 17.2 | 12.5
